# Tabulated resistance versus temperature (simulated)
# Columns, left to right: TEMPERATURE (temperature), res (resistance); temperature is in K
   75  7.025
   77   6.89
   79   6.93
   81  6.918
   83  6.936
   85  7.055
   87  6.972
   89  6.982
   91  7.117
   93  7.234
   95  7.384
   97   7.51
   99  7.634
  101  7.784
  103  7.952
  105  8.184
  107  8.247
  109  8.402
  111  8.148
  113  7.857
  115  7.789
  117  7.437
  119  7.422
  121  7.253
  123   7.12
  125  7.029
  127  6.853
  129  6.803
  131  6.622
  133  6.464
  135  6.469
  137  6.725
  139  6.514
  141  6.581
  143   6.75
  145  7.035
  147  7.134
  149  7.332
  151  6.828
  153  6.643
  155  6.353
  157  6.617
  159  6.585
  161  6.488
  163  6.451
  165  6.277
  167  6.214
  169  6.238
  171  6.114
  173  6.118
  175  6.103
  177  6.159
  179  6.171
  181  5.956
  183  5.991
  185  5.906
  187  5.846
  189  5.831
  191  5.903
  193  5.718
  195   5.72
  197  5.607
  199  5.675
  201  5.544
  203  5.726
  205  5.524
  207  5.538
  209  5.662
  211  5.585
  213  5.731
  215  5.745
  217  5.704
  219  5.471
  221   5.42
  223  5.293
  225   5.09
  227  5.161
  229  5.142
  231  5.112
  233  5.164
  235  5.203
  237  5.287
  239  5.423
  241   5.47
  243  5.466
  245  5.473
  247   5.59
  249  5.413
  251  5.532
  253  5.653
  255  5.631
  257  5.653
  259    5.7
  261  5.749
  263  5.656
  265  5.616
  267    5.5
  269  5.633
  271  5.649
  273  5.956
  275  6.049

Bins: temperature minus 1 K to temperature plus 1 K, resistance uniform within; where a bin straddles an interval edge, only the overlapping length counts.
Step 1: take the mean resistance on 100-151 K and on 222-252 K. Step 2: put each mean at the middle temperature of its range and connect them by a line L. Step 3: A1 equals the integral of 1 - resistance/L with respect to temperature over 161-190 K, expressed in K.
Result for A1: 1.3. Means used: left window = 7.27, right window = 5.32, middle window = 6.11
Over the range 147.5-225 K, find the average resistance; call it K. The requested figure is 5.99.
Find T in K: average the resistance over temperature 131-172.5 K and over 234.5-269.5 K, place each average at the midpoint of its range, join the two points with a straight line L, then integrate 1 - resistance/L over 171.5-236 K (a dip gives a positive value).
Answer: 4.3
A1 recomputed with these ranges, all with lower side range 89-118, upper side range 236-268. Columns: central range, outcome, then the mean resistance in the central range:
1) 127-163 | 2.14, 6.7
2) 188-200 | 1.24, 5.74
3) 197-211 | 1.45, 5.61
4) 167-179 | 1.00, 6.15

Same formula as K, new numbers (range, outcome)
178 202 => 5.82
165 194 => 6.03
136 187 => 6.44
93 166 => 7.13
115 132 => 7.11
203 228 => 5.5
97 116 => 7.97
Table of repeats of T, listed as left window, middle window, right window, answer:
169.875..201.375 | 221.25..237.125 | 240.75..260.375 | 1.4 K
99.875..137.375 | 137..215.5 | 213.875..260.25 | 3.5 K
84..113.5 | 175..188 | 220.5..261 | 0.7 K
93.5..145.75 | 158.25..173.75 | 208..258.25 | 0.6 K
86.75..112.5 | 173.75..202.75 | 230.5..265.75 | 2.3 K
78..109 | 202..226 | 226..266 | 1.3 K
